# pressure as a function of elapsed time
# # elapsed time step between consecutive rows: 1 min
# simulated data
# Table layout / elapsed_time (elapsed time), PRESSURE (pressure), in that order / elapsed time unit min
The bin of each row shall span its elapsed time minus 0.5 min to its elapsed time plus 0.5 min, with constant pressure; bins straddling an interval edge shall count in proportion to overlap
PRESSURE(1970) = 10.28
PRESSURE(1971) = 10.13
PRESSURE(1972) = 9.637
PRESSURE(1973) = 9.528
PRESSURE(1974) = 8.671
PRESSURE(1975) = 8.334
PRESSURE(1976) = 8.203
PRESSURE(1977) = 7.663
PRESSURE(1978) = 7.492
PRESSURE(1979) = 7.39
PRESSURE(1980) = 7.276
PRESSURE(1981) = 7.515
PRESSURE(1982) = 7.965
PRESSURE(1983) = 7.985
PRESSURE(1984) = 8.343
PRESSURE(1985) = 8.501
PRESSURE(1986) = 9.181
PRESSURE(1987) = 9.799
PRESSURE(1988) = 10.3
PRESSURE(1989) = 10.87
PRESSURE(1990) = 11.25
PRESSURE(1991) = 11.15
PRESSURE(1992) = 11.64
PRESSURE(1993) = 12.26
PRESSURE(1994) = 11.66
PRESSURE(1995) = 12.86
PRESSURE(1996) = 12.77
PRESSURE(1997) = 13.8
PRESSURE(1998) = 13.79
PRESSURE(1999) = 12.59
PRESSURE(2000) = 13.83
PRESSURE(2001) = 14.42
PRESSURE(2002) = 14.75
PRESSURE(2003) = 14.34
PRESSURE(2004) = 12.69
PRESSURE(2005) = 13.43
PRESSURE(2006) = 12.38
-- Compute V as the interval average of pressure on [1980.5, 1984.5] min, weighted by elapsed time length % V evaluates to 7.95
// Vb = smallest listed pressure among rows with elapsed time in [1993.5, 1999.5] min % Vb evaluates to 11.66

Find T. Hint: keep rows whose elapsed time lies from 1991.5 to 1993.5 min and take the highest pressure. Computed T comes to 12.26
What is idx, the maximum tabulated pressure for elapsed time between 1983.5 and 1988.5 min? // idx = 10.3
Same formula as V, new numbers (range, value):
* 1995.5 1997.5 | 13.3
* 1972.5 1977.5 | 8.48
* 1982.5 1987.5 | 8.76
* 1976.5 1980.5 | 7.46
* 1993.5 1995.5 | 12.3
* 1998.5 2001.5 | 13.6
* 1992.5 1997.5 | 12.7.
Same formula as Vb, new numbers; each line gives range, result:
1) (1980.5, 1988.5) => 7.515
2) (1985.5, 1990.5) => 9.181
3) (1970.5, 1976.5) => 8.203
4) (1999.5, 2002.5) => 13.83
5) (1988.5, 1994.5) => 10.87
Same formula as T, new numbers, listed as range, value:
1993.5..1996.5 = 12.86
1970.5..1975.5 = 10.13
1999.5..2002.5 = 14.75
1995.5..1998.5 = 13.8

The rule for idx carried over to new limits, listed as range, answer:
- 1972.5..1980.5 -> 9.528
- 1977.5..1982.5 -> 7.965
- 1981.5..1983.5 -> 7.985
